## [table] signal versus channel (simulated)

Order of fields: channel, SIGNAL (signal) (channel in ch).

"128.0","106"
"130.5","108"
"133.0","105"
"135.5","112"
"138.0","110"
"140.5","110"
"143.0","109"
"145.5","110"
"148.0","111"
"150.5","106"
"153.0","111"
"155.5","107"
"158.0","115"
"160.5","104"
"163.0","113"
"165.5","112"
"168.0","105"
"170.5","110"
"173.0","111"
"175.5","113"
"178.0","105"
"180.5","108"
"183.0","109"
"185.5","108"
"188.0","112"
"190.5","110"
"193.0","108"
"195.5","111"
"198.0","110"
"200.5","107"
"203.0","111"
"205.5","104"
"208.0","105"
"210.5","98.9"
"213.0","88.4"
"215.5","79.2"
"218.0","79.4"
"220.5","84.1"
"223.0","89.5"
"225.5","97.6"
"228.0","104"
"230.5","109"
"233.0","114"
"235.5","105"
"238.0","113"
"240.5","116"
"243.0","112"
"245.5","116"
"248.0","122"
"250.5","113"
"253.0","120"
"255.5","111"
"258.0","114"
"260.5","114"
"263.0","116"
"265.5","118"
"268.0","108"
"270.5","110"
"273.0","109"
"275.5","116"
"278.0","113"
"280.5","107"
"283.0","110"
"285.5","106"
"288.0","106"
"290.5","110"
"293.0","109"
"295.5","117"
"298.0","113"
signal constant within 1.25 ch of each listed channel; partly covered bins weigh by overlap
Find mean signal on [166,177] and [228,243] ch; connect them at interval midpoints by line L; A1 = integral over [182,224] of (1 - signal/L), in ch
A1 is 3.6 ch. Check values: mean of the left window 110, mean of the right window 111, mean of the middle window 101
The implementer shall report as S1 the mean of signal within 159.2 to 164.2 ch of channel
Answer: 109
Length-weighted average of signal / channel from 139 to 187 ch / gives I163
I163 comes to 109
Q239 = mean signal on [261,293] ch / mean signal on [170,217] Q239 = 1.05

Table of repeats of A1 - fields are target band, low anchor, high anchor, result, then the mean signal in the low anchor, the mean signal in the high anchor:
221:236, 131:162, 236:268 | 1.52 ch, 109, 115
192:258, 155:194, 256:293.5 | 3.11 ch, 109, 111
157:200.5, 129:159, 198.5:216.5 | -2.26 ch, 109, 99.8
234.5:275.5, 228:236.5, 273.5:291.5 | -1.71 ch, 109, 110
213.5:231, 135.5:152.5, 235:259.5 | 3.46 ch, 110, 114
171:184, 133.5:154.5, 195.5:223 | -0.76 ch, 110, 97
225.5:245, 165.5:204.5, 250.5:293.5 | 0.15 ch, 109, 112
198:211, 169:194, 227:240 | 0.41 ch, 109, 110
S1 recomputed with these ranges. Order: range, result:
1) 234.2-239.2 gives 109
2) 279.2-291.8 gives 108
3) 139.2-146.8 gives 110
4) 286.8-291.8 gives 108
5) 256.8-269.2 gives 114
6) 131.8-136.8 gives 109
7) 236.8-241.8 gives 114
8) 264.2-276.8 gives 112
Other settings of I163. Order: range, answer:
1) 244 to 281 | 114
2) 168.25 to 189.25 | 109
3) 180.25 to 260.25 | 106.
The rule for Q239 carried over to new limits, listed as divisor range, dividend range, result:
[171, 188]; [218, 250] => 0.97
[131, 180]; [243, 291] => 1.03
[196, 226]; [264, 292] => 1.14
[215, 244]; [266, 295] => 1.09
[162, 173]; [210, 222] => 0.77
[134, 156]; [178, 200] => 1.00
